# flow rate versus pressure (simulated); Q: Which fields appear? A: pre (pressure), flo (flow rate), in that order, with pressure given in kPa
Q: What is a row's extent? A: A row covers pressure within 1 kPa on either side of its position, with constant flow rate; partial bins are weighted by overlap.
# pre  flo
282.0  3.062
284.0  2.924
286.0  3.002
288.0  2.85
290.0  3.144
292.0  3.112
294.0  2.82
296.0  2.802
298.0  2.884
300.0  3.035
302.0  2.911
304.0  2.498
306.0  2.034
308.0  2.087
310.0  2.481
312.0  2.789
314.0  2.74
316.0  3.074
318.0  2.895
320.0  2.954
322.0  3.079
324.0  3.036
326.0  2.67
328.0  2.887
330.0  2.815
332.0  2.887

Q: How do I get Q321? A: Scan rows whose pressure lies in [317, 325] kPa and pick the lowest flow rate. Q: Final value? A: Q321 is 2.895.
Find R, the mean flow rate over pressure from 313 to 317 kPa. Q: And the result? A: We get 2.91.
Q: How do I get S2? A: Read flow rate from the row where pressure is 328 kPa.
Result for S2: 2.887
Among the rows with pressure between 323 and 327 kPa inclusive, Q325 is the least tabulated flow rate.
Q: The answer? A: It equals 2.67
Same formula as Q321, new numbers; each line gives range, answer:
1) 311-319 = 2.74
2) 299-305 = 2.498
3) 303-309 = 2.034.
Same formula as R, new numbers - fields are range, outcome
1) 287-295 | 2.98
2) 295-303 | 2.91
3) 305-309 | 2.06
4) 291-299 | 2.9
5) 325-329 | 2.78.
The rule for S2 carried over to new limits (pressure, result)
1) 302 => 2.911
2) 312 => 2.789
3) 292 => 3.112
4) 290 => 3.144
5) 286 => 3.002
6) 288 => 2.85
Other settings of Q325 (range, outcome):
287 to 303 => 2.802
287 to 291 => 2.85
